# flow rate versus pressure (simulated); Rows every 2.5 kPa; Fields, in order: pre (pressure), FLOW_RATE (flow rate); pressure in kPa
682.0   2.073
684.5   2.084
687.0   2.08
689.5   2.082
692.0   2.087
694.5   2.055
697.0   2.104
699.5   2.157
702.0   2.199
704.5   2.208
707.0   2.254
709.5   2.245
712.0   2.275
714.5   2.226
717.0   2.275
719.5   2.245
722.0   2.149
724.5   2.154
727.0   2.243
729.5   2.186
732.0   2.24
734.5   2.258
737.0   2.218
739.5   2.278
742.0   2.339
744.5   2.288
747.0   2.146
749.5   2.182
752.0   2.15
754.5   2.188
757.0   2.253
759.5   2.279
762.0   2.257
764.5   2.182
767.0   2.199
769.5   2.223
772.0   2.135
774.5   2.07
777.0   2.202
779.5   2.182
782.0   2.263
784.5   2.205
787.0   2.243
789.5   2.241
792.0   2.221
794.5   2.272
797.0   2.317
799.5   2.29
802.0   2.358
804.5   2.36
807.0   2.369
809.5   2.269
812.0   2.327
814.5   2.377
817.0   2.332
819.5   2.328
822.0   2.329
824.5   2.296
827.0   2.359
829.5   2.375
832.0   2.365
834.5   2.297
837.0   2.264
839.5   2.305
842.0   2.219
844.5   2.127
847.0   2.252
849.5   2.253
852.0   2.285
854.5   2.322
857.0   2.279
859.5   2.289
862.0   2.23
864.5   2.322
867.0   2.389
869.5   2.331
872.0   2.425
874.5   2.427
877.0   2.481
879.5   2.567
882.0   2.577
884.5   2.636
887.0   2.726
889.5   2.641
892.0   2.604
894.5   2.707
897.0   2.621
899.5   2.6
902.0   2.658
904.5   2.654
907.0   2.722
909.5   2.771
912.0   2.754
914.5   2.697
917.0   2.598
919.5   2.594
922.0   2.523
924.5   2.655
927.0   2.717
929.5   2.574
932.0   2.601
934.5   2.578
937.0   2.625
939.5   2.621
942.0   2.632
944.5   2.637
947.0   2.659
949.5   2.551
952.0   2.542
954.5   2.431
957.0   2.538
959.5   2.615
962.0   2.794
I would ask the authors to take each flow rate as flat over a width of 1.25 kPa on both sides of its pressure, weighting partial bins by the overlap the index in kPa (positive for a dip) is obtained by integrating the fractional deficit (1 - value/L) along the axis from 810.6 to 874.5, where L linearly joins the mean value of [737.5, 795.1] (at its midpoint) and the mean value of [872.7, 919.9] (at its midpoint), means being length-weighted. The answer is 3.88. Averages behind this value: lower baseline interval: 2.22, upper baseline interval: 2.63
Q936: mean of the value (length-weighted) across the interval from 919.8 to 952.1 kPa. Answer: 2.61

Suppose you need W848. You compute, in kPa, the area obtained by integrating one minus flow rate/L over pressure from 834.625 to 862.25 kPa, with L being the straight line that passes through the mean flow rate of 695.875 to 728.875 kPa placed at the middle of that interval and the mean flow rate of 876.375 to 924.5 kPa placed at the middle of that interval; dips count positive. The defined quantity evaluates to 2.9 kPa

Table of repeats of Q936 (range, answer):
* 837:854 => 2.25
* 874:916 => 2.64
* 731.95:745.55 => 2.27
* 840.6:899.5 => 2.43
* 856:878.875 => 2.36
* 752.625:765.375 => 2.23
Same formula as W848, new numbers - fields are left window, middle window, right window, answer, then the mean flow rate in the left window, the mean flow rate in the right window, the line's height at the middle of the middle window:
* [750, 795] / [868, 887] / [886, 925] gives 0.43 kPa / 2.21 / 2.66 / 2.56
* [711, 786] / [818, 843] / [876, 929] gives 1.31 kPa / 2.22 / 2.64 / 2.44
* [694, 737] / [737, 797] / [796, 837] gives 1.36 kPa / 2.21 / 2.33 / 2.27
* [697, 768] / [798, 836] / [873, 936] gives 1.34 kPa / 2.22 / 2.63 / 2.42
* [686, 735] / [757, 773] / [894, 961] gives 0.55 kPa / 2.19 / 2.62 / 2.3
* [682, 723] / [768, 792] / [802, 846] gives 0.67 kPa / 2.17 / 2.31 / 2.26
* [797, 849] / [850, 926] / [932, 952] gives -1.81 kPa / 2.31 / 2.61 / 2.47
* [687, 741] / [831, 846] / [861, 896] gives 1.05 kPa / 2.19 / 2.51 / 2.43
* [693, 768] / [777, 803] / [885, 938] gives 1.12 kPa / 2.21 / 2.65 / 2.36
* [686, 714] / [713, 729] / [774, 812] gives -0.22 kPa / 2.16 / 2.26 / 2.18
